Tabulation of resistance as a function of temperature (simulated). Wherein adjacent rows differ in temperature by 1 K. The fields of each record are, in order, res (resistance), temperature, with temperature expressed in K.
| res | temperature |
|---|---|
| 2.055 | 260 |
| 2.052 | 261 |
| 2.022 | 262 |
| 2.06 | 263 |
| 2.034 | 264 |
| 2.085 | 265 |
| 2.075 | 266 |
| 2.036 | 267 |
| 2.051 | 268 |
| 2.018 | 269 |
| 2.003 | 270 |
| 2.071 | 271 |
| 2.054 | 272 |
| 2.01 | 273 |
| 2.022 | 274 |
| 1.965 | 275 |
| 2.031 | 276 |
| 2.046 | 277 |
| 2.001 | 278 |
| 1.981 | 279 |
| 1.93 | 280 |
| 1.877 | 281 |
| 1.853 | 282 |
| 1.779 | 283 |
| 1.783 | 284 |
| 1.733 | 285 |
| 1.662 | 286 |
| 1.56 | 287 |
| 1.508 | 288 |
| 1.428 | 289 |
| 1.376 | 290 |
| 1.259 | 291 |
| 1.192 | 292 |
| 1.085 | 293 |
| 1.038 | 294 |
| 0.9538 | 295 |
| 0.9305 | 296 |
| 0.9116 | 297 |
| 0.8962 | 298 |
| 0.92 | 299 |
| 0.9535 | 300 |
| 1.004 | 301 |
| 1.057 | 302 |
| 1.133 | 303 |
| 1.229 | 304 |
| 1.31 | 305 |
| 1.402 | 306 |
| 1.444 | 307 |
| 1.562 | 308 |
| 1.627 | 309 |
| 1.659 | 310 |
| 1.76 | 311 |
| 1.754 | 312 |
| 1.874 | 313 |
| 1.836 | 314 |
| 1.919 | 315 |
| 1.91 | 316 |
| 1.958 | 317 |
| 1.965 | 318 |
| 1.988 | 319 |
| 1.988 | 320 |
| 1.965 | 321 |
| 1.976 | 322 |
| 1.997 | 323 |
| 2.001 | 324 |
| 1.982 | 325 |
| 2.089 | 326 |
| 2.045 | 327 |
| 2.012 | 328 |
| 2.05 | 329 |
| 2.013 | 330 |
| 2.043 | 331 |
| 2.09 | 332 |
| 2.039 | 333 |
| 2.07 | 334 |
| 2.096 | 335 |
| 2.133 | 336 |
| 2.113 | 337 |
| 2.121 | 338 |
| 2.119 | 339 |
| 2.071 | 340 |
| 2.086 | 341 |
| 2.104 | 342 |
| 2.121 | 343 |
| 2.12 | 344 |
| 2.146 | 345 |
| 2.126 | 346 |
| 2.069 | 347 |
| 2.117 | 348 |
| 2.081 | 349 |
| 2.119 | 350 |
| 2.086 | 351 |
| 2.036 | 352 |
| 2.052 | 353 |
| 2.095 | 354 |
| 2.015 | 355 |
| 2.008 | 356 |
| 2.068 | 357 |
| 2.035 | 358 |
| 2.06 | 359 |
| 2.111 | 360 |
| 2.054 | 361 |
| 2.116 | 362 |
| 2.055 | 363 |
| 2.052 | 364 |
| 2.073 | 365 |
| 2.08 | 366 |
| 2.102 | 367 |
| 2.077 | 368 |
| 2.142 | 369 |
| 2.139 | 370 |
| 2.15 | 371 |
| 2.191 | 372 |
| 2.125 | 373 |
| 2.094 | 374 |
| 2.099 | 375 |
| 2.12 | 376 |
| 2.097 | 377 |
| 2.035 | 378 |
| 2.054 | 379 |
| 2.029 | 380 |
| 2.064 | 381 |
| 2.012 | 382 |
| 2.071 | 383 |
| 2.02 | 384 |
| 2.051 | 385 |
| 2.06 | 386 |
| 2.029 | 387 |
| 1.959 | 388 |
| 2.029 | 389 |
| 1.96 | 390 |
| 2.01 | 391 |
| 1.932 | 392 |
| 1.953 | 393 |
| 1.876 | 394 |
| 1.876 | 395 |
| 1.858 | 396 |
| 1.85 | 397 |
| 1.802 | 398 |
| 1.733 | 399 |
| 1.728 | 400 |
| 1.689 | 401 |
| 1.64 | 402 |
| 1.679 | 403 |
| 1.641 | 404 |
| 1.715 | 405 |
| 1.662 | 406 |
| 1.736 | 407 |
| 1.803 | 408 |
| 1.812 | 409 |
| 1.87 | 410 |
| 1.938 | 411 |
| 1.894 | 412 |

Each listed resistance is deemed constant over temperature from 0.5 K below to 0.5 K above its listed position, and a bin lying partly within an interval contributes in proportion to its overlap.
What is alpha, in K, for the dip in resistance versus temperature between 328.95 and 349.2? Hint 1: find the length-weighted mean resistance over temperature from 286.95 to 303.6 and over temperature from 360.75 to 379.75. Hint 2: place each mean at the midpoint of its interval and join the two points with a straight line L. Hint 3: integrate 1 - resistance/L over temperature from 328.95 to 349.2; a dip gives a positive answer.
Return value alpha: -4.9 K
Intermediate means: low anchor 1.12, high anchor 2.1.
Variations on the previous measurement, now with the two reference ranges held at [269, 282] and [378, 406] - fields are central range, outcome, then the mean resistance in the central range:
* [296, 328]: 5.71 K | 1.61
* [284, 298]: 4.93 K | 1.28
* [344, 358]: -1.06 K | 2.08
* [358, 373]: -1.39 K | 2.1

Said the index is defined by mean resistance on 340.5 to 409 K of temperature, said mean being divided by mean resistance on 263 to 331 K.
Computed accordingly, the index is 1.17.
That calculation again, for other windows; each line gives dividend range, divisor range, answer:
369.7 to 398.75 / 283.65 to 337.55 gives 1.23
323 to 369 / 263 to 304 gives 1.29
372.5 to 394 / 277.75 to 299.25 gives 1.41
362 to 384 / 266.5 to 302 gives 1.31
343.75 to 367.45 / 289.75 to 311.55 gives 1.71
